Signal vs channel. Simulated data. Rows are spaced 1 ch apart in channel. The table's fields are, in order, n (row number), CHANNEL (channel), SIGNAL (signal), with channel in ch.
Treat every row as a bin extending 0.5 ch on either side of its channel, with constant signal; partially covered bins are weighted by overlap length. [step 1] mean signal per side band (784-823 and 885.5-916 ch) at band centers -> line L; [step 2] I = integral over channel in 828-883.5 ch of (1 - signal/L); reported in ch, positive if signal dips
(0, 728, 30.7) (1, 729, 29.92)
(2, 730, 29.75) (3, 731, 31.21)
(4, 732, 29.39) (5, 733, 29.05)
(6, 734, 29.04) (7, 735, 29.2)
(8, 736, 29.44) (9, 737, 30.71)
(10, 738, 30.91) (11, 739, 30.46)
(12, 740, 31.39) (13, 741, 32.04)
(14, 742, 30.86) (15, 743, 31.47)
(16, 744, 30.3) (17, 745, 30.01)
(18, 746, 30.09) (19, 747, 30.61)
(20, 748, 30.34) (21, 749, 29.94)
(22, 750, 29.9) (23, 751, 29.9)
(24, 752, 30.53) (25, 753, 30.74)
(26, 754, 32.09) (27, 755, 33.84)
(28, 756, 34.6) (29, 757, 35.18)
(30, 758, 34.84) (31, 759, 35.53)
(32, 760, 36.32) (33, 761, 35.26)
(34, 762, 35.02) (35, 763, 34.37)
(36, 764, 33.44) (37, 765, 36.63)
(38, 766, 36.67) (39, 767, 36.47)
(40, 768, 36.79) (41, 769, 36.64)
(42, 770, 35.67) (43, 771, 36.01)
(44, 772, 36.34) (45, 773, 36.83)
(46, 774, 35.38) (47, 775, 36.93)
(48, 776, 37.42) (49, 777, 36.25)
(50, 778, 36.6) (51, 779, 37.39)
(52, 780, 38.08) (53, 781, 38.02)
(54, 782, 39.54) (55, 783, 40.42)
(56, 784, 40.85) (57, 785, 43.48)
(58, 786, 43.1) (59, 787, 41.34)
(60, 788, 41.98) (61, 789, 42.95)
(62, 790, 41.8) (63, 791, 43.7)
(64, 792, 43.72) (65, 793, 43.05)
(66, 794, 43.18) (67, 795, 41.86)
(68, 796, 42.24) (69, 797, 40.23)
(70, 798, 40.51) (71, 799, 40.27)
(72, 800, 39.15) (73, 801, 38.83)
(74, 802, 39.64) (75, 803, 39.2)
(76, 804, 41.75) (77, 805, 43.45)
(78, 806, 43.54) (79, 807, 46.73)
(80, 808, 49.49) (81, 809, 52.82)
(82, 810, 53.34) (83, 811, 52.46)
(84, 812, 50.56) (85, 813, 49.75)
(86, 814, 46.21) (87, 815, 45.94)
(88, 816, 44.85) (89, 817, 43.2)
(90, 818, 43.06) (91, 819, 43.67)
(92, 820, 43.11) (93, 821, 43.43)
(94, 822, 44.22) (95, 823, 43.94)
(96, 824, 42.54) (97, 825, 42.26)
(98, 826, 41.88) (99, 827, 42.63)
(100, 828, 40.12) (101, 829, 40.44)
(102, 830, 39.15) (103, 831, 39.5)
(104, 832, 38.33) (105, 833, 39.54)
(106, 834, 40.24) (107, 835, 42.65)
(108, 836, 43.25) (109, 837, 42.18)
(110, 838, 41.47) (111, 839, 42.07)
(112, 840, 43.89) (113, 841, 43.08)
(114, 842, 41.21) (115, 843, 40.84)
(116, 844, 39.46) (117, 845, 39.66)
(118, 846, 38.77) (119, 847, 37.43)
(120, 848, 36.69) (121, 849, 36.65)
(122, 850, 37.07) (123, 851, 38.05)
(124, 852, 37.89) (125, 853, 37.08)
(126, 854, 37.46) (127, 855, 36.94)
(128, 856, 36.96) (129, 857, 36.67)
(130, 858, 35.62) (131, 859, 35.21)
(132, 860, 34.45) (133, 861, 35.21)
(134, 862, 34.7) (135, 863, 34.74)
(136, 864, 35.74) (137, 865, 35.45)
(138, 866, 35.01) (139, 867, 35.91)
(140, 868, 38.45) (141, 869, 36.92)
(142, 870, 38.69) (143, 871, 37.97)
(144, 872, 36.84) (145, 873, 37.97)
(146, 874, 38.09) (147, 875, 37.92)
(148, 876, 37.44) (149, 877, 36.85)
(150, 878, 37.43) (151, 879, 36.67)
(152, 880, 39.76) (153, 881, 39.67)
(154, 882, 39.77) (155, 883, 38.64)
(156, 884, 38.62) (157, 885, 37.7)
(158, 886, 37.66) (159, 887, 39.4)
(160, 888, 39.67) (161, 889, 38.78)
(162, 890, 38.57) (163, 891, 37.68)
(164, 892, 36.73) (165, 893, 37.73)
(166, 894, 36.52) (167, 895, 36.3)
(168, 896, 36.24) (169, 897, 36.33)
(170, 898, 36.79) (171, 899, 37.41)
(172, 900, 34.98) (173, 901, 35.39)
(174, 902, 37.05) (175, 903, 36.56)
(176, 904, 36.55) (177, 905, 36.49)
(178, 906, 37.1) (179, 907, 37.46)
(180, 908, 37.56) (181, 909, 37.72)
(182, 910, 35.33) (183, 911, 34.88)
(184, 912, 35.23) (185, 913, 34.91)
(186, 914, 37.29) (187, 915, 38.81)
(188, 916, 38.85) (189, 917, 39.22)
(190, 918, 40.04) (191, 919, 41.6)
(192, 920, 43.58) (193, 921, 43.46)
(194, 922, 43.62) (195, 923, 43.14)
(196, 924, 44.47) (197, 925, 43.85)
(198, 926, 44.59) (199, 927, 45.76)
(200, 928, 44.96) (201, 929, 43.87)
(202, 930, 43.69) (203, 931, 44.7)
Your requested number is 2.65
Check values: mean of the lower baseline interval 44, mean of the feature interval 38.3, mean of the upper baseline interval 37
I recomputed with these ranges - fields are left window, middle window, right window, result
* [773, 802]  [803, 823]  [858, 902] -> -3.4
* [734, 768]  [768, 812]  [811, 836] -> -3.5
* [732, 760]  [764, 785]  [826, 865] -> -2.4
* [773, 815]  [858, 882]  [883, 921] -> 1.3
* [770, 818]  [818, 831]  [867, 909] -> -0.5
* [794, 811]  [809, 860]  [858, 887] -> -1.0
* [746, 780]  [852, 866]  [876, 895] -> 0.5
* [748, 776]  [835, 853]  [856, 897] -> -1.7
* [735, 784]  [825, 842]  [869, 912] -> -2.5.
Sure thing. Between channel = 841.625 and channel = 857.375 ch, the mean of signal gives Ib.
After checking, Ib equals 38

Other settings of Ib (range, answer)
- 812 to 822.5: 45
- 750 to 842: 40.4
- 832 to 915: 37.8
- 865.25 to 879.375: 37.3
